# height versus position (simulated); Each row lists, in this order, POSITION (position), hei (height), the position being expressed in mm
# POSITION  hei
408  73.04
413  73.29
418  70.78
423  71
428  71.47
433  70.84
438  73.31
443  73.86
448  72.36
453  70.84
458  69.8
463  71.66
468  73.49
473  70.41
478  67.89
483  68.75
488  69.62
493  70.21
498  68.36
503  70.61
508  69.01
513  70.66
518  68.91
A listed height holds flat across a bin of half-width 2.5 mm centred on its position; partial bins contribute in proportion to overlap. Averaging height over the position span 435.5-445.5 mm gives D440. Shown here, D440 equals 73.6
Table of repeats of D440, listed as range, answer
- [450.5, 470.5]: 71.4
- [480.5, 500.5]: 69.2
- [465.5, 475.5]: 72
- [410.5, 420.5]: 72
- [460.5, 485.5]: 70.4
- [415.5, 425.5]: 70.9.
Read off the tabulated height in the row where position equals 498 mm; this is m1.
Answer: 68.36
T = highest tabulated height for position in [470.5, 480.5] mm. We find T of 70.41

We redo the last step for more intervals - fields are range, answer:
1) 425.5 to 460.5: 73.86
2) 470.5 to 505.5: 70.61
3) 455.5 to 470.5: 73.49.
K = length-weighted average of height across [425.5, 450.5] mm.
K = 72.4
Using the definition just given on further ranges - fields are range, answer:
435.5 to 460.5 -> 72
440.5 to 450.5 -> 73.1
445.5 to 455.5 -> 71.6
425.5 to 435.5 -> 71.2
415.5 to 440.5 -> 71.5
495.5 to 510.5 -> 69.3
